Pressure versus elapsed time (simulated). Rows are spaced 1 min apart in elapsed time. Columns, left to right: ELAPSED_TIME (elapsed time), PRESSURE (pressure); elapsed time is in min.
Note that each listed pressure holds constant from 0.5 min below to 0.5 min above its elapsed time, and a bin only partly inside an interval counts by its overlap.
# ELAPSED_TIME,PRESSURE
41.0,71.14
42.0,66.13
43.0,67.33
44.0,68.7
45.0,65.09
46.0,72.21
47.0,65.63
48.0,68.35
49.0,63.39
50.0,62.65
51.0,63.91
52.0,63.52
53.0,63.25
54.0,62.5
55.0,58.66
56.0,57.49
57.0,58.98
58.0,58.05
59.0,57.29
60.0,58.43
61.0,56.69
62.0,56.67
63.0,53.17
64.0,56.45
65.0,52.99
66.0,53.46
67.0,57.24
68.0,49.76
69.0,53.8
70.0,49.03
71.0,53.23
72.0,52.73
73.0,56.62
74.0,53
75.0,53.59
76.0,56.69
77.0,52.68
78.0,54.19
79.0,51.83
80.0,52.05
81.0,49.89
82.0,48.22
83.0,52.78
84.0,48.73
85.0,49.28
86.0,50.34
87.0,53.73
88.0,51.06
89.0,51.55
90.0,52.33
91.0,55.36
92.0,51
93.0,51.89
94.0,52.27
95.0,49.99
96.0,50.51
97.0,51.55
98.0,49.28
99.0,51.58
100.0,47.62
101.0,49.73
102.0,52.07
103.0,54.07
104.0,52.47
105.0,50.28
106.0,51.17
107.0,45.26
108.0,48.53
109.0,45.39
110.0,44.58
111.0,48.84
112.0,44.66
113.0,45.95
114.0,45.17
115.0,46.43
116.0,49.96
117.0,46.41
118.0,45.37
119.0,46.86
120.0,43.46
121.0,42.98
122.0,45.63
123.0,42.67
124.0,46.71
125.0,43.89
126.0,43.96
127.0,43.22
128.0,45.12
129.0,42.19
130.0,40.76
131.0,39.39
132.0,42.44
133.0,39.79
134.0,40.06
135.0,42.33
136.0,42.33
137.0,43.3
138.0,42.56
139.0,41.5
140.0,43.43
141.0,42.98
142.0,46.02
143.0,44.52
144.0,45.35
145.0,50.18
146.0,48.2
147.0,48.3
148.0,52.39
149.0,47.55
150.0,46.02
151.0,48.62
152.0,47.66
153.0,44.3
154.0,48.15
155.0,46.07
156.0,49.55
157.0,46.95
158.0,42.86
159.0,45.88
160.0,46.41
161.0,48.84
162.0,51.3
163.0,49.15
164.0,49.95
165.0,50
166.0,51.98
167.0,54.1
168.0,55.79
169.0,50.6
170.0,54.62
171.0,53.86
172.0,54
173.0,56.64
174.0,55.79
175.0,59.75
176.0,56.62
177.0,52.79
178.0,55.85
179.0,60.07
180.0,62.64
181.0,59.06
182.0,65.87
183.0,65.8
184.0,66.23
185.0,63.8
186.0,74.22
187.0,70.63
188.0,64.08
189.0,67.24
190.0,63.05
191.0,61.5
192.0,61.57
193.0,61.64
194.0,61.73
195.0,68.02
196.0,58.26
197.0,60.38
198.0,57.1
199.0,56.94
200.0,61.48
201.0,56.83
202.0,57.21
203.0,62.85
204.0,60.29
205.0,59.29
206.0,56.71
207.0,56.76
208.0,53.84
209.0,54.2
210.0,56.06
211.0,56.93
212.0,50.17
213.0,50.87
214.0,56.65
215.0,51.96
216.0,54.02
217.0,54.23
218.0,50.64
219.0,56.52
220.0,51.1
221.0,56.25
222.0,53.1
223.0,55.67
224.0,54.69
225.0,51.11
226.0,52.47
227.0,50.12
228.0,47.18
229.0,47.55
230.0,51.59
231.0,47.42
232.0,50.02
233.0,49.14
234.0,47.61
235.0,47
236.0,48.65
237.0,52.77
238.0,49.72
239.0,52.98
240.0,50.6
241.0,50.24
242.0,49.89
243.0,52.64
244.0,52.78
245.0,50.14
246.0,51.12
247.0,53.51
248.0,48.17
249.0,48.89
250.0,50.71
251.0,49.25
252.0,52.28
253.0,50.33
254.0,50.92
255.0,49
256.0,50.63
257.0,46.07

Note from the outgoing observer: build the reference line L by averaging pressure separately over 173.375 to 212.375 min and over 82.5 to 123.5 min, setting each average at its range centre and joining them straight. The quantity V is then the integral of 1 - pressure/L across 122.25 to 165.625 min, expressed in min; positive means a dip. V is 7.02 min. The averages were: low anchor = 49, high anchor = 60.4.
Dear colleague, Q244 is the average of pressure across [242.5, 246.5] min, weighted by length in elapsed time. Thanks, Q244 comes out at 51.7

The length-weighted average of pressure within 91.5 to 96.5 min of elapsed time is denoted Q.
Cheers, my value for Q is 51.1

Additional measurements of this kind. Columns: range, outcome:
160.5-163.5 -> 49.8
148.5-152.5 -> 47.5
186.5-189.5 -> 67.3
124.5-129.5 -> 43.7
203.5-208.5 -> 57.4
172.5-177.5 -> 56.3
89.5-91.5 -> 53.8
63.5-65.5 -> 54.7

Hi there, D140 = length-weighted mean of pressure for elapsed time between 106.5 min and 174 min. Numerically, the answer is 46.6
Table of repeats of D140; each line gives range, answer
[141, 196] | 54.6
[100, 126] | 47.1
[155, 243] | 55.2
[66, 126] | 49.9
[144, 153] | 48.2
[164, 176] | 54.2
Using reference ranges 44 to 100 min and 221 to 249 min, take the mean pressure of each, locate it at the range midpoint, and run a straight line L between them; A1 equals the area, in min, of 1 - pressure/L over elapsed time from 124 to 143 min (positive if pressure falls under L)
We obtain 3.9 min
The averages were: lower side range 55.4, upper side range 50.7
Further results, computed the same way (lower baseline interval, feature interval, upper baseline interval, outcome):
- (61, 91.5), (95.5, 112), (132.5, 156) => 0.1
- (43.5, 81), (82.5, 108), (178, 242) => 2.9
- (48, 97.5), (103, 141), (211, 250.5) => 6.3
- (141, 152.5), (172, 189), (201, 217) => -3.2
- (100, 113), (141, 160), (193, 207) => 2.4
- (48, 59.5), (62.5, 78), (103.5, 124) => 1.0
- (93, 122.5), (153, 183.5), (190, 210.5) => 1.3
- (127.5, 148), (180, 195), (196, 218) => -3.4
